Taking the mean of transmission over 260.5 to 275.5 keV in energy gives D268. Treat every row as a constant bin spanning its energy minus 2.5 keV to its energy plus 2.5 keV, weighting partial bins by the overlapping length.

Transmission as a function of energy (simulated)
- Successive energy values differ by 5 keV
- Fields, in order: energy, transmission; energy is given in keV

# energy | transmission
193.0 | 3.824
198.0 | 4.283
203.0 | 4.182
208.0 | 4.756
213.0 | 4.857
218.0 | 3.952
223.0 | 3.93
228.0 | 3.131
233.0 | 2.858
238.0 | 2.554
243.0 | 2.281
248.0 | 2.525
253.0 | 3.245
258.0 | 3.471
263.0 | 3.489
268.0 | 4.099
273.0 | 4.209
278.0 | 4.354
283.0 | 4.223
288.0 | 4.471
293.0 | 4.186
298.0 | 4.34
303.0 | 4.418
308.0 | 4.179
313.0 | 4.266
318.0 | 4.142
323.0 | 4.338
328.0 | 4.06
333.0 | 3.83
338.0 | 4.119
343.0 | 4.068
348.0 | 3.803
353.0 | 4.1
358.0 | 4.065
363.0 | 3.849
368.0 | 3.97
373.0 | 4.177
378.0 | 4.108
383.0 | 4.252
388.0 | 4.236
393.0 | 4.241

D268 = 3.93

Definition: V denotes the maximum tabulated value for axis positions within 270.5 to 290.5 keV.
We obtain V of 4.471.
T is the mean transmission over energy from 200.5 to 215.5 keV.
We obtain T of 4.6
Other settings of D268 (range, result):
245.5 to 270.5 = 3.37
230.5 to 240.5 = 2.71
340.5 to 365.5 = 3.98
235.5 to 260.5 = 2.82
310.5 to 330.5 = 4.2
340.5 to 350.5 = 3.94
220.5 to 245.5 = 2.95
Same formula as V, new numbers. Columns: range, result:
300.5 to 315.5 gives 4.418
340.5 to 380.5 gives 4.177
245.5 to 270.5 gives 4.099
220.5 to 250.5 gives 3.93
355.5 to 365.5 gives 4.065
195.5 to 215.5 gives 4.857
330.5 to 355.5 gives 4.119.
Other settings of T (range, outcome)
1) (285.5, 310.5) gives 4.32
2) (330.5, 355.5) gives 3.98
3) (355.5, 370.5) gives 3.96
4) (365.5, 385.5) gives 4.13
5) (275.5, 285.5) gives 4.29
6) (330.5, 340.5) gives 3.97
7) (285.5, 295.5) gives 4.33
